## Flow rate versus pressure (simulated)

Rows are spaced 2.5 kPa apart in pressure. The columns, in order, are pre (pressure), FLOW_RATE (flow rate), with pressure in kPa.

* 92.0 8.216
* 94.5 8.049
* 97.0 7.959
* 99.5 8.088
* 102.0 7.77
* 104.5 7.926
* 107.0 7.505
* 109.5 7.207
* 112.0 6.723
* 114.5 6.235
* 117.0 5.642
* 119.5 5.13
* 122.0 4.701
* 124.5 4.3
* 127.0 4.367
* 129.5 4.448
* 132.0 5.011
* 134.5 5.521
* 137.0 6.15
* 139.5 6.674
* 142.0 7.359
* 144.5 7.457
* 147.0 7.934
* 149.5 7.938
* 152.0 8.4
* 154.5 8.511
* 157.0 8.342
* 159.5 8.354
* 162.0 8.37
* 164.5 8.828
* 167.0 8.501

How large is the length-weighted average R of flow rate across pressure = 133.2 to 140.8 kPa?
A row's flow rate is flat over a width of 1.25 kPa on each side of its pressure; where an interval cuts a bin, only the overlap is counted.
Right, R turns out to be 6.12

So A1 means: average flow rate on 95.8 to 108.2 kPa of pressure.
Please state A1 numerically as 7.85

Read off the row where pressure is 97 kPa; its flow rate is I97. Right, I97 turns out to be 7.959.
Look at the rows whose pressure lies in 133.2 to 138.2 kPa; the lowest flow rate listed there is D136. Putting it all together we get 5.521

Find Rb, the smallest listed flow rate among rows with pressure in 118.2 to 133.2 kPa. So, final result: 4.3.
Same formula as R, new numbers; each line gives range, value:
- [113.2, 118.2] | 5.95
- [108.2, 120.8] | 6.19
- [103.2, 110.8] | 7.54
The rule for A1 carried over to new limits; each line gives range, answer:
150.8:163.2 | 8.4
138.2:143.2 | 7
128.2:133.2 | 4.72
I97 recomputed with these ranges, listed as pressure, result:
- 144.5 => 7.457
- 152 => 8.4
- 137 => 6.15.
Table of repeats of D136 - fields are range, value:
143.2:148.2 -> 7.457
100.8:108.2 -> 7.505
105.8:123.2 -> 4.701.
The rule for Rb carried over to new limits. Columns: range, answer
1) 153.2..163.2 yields 8.342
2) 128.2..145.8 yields 4.448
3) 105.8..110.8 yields 7.207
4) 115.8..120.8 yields 5.13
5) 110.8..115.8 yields 6.235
